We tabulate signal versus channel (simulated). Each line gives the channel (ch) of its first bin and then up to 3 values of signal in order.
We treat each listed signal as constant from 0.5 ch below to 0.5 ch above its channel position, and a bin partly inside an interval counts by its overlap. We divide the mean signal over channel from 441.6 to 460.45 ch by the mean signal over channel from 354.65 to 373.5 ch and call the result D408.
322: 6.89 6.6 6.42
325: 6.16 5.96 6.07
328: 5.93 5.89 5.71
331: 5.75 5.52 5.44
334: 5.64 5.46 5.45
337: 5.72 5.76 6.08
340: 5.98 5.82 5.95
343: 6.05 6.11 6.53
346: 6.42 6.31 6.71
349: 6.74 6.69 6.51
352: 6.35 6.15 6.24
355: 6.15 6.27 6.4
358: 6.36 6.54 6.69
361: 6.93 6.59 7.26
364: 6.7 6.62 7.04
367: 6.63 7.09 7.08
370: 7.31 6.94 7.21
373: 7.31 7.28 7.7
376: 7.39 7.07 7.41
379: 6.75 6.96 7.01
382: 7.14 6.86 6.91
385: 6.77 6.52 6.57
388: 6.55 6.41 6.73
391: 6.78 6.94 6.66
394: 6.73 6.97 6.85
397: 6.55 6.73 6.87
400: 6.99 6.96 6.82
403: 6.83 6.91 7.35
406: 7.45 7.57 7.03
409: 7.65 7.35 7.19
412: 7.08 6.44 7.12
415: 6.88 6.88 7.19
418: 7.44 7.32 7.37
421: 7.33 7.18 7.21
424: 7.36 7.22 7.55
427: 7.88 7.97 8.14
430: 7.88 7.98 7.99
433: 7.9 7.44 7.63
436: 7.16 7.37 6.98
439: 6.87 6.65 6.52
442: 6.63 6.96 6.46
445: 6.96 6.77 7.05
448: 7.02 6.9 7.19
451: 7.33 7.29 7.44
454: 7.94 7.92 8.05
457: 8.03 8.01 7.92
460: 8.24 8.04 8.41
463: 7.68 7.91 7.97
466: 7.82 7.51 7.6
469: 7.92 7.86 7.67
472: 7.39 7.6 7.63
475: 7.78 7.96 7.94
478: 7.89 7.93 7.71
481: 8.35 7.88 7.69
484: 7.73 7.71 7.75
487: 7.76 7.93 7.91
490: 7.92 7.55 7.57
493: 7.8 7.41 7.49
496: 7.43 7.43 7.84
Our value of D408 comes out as 1.08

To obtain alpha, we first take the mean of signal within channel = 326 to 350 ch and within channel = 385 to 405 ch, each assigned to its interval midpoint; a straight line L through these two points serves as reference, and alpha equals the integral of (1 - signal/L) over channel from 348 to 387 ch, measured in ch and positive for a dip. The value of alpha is -2.7 ch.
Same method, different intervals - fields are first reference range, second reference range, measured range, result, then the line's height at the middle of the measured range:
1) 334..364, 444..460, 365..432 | -2.7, 6.84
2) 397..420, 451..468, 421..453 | 1.0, 7.52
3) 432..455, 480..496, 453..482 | -1.6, 7.47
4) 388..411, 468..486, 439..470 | 0.4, 7.55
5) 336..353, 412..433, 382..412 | 0.4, 7.02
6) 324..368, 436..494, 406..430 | -1.0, 7.05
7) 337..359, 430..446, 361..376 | -1.4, 6.47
